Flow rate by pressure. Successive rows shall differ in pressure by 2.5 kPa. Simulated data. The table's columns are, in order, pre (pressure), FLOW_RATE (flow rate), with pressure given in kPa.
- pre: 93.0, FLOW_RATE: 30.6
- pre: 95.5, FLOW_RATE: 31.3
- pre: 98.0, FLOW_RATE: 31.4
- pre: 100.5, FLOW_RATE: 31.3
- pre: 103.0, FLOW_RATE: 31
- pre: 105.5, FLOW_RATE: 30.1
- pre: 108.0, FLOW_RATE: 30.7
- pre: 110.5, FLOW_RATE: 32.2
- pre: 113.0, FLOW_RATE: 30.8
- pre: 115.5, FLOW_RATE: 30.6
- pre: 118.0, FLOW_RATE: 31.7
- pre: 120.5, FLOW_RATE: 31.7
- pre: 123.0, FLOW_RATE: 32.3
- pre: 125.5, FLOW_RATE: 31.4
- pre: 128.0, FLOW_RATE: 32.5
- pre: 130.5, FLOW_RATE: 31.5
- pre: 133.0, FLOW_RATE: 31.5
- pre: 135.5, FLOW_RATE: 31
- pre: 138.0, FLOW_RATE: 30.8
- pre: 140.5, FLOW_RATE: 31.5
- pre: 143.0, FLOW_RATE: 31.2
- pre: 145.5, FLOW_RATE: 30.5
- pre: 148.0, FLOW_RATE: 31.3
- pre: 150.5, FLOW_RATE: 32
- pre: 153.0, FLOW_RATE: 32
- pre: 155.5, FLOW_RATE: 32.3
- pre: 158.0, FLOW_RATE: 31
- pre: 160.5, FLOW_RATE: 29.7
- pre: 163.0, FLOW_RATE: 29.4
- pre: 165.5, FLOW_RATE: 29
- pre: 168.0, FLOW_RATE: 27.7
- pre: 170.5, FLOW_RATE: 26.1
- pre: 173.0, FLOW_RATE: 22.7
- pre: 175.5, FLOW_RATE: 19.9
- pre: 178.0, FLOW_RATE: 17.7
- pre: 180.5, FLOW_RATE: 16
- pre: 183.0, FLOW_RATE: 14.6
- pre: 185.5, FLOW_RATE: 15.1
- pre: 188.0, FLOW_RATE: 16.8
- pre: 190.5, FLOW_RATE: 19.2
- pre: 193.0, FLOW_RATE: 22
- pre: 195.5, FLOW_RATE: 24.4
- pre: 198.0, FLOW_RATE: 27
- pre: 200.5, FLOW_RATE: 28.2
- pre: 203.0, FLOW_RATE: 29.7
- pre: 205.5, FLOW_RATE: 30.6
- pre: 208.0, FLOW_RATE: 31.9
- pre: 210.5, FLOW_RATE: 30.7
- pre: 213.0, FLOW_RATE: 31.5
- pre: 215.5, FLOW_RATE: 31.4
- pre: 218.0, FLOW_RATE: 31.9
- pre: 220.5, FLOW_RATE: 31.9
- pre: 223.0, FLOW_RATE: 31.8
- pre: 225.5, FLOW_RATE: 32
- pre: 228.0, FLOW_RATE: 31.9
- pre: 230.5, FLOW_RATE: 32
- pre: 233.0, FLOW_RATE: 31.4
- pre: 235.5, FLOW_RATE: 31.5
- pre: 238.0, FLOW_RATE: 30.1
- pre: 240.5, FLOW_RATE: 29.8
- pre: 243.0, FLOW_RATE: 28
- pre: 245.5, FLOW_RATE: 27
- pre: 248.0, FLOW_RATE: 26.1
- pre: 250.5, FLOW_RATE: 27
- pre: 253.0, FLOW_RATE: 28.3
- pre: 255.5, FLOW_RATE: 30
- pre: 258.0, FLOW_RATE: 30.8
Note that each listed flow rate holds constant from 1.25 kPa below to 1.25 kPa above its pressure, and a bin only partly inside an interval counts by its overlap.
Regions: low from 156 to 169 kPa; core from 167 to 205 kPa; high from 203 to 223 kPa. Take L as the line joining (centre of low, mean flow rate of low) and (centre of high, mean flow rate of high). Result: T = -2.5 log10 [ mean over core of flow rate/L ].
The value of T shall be 0.35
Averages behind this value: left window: 29.6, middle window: 21.9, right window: 31.3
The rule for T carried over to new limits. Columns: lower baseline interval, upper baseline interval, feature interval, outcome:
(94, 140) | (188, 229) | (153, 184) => 0.193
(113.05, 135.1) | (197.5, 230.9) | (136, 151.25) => 0.009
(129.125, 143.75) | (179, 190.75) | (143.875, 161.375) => -0.196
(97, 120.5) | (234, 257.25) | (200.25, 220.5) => -0.058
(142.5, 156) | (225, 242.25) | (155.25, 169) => 0.062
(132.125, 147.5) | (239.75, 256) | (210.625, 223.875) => -0.102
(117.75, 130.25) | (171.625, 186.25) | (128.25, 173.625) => -0.217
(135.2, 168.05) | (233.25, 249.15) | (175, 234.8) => 0.126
